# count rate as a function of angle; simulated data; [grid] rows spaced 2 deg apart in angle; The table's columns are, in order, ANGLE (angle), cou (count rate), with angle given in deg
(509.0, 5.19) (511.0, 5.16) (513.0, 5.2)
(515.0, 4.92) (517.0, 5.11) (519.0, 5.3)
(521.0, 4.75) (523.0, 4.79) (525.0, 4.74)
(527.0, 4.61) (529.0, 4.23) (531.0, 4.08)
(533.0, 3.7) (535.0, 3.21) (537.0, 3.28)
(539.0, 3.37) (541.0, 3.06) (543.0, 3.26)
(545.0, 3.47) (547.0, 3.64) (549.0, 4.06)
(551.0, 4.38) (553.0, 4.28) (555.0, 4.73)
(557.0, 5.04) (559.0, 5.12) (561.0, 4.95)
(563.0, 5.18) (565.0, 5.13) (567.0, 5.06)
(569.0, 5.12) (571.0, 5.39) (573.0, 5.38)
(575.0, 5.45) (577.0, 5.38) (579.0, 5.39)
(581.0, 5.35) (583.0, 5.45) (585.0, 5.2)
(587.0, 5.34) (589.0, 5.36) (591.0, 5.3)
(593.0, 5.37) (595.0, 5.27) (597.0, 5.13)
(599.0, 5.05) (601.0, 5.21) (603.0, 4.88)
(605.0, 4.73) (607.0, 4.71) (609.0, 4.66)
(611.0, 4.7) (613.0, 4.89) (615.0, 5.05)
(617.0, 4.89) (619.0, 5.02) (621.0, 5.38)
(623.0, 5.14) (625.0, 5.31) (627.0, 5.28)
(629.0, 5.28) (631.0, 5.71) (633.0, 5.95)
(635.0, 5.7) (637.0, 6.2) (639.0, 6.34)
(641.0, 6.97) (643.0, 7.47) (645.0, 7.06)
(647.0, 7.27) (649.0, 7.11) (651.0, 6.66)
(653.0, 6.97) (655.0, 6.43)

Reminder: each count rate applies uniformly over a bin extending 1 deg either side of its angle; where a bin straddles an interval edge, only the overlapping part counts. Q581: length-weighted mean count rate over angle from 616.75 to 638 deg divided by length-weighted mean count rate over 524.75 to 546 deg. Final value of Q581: 1.48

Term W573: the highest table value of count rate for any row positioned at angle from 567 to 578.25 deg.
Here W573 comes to 5.45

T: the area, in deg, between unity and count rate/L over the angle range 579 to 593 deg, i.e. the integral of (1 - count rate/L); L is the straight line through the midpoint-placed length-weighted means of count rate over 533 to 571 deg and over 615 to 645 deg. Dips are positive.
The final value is -1.2 deg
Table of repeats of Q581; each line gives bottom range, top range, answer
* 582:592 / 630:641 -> 1.14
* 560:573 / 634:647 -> 1.29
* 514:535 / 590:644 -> 1.18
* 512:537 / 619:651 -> 1.36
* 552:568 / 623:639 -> 1.14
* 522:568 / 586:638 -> 1.23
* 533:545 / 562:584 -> 1.61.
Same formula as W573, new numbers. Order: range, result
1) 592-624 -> 5.38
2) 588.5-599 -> 5.37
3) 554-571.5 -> 5.39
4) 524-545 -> 4.74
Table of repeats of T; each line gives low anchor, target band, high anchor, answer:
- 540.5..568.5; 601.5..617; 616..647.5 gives 1.86 deg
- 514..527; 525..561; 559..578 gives 7.39 deg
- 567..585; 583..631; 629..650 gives 6.40 deg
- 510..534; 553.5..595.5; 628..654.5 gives 2.15 deg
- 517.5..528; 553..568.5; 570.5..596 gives 0.55 deg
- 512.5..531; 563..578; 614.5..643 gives -0.21 deg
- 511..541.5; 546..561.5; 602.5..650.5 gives 0.66 deg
